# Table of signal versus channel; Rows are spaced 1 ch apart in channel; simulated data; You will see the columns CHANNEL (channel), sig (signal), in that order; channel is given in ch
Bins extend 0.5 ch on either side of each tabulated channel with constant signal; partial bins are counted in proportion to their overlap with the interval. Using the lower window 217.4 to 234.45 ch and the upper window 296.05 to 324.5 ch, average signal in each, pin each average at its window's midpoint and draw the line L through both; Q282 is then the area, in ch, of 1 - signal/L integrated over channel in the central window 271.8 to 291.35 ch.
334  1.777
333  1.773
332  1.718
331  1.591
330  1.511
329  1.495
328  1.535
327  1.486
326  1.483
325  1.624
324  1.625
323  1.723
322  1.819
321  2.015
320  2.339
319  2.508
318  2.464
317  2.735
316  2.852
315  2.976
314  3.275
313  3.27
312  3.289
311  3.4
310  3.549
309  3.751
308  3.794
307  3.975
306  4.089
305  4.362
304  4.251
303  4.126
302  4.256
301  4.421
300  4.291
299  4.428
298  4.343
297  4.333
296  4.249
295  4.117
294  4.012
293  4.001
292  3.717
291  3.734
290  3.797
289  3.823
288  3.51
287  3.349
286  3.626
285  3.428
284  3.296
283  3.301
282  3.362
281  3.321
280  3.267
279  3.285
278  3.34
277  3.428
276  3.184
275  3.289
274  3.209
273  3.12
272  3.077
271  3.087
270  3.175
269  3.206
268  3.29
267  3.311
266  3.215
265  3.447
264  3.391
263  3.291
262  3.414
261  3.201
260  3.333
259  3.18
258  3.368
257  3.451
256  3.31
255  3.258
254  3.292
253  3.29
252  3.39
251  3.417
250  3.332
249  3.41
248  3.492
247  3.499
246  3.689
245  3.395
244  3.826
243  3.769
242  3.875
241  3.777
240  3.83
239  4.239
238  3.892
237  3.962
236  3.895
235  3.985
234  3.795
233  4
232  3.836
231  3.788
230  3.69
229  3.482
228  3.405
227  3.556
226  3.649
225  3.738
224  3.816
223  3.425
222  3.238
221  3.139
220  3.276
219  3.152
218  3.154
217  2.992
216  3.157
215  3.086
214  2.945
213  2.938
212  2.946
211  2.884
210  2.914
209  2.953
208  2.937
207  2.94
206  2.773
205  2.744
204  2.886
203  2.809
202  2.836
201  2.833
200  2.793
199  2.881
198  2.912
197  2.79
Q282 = 0.2 ch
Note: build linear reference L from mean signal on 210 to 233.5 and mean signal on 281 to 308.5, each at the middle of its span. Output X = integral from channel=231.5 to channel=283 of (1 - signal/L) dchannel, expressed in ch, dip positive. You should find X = 2.1 ch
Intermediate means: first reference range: 3.35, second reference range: 3.91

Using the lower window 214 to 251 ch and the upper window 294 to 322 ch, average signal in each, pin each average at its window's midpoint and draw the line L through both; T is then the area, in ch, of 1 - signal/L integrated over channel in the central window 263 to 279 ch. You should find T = 1.5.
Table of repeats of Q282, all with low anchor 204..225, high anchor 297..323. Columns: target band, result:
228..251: -4.03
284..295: -1.08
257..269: -0.17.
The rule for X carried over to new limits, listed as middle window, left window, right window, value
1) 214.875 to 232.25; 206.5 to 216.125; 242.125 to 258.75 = -1.7 ch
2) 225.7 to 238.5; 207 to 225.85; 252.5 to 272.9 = -2.3 ch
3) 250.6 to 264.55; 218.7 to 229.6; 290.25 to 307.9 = 1.6 ch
